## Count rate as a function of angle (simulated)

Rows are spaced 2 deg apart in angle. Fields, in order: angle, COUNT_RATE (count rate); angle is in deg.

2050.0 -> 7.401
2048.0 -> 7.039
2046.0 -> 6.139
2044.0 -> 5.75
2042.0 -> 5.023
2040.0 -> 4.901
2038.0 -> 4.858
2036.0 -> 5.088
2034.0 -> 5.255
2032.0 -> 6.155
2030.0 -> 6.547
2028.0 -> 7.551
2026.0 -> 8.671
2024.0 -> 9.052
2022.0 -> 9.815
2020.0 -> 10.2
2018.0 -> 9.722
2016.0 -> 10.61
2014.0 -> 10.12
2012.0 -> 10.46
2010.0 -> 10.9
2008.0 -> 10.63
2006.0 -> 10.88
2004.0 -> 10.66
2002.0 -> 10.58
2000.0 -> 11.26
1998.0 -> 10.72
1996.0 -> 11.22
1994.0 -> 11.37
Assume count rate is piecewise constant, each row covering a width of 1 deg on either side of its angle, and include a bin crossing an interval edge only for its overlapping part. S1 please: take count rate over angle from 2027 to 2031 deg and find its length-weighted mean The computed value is 7.05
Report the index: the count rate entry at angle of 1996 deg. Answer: 11.22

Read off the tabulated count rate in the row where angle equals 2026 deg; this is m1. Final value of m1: 8.671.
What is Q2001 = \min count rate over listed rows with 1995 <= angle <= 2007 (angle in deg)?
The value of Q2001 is 10.58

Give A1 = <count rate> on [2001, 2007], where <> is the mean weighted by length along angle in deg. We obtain 10.7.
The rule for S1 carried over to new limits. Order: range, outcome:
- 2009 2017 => 10.5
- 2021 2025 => 9.43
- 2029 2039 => 5.58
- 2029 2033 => 6.35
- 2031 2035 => 5.71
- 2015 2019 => 10.2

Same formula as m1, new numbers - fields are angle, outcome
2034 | 5.255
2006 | 10.88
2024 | 9.052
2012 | 10.46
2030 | 6.547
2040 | 4.901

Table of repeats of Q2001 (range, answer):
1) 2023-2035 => 5.255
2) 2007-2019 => 9.722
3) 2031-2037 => 5.088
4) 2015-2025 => 9.052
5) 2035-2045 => 4.858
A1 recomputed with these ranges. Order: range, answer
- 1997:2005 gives 10.8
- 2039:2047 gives 5.45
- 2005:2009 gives 10.8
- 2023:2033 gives 7.6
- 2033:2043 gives 5.03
